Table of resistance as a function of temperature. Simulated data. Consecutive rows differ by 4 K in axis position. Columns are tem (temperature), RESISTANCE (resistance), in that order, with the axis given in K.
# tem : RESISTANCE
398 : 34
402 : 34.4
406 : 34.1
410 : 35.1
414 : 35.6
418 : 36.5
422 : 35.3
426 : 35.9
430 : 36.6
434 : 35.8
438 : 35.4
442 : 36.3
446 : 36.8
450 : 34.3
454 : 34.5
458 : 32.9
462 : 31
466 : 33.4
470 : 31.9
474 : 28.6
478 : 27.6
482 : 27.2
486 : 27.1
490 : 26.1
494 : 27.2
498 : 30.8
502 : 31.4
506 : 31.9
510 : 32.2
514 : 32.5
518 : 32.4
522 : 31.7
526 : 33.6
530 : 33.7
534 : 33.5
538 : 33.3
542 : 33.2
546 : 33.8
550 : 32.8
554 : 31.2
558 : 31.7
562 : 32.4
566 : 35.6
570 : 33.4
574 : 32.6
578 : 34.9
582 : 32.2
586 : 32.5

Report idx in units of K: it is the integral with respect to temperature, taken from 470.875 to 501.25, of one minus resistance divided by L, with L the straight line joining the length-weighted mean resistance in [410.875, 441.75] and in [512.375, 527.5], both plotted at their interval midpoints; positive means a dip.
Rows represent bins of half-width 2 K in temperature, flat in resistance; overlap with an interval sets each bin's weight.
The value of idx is 5.1 K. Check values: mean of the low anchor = 35.9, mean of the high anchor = 32.5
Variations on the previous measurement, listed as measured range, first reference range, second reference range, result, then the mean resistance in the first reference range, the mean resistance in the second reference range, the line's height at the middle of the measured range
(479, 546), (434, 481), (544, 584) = 3.8 K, 33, 33.1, 33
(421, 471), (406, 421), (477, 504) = -3.5 K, 35.5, 28.2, 32.4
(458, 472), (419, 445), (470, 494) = -0.8 K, 35.9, 27.7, 30.5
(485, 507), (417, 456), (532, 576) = 3.4 K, 35.7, 33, 34.4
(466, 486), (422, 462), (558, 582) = 3.2 K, 35.2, 33.5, 34.7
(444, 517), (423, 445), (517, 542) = 7.6 K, 36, 33.1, 34.6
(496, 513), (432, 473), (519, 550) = 1.0 K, 34.1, 33.2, 33.5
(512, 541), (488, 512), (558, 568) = -1.4 K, 29.9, 33.5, 31.5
